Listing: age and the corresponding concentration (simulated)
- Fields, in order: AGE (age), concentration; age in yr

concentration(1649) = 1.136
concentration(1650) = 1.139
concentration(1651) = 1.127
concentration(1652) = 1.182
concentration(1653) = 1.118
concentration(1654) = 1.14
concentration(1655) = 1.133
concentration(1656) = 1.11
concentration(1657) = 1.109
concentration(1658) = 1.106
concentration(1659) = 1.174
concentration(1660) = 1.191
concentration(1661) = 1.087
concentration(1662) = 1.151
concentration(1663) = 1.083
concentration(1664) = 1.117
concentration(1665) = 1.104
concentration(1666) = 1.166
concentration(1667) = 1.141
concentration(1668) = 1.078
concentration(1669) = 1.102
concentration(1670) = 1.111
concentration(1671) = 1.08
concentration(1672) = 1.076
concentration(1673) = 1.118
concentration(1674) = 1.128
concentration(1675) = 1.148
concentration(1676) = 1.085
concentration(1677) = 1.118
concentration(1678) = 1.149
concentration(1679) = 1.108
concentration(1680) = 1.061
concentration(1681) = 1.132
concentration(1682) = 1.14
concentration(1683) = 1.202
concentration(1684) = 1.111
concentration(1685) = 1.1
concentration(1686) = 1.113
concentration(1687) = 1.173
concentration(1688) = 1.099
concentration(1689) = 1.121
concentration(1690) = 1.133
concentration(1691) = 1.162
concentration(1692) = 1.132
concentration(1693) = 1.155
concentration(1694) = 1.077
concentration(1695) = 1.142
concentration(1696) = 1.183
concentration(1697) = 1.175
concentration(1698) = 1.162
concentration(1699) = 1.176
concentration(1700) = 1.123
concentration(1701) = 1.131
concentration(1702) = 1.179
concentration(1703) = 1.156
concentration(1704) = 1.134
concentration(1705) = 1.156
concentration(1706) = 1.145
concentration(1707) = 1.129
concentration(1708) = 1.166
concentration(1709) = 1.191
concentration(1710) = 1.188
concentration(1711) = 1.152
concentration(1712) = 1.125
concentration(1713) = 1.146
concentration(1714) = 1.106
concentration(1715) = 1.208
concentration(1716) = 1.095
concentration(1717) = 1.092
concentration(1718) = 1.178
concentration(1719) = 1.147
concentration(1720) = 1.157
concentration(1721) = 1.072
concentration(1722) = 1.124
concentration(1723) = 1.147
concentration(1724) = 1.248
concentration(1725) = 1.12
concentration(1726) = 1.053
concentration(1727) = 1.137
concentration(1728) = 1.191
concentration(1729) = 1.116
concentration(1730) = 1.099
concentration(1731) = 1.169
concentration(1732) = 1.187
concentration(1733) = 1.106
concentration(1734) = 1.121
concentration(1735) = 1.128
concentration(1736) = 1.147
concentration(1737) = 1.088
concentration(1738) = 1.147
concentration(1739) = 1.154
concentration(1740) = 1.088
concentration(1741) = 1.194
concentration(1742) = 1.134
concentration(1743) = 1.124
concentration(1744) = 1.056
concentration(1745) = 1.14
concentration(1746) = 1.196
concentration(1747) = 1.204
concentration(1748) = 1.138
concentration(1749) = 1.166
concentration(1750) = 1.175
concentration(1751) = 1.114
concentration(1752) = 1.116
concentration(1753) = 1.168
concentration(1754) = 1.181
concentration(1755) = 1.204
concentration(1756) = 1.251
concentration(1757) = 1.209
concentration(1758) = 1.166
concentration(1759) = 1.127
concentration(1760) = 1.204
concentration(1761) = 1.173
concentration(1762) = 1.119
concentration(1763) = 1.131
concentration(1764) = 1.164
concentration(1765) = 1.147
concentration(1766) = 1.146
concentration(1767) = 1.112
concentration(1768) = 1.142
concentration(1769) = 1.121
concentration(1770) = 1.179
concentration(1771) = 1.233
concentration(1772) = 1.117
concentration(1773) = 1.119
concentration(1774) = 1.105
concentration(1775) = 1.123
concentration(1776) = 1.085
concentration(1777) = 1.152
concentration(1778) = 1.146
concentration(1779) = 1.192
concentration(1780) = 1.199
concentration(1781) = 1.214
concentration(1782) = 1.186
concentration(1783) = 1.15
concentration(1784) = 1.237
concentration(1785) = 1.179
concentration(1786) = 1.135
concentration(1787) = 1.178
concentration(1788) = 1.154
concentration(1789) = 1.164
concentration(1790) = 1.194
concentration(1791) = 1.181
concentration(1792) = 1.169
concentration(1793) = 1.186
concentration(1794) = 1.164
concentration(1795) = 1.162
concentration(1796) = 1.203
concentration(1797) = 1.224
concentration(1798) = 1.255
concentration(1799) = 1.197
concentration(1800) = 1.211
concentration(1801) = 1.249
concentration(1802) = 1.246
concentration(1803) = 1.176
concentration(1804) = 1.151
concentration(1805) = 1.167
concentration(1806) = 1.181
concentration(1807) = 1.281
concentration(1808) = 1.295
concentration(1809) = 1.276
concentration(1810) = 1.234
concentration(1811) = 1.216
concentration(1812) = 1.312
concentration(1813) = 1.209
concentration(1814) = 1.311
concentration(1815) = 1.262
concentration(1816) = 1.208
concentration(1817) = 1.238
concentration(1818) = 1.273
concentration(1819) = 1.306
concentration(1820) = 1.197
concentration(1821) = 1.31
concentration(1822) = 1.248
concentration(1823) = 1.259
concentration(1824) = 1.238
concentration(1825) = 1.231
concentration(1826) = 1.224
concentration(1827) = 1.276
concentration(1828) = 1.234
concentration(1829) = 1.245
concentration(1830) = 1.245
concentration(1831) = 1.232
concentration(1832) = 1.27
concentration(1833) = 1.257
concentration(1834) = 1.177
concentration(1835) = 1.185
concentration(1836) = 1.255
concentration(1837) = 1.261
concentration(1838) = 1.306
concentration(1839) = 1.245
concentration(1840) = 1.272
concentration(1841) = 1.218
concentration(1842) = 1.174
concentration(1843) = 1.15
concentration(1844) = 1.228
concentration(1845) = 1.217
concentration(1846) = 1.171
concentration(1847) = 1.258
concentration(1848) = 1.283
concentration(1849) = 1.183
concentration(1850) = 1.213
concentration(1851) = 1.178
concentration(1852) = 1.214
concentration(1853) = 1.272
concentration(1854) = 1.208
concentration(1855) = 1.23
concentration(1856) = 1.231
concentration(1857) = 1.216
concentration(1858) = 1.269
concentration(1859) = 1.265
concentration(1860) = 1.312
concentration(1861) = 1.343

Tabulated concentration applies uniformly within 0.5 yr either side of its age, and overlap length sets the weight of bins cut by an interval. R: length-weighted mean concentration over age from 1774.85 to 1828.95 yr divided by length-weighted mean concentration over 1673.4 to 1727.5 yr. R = 1.1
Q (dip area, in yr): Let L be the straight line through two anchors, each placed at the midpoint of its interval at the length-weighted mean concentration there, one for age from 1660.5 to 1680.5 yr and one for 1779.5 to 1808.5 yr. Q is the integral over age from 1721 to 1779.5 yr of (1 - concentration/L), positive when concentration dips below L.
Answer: 1.0 yr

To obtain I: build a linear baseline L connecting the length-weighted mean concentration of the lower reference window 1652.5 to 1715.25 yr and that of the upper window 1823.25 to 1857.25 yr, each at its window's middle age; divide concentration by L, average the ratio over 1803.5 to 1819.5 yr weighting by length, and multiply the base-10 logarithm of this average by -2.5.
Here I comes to -0.03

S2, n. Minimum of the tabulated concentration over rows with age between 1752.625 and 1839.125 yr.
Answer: 1.085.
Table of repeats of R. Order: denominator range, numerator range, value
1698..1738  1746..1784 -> 1.02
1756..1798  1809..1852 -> 1.06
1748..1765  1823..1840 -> 1.07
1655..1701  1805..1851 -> 1.10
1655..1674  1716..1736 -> 1.02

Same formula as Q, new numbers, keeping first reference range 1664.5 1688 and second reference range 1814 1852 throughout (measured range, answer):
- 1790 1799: 0.11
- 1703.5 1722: 0.05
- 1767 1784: 0.55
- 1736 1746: 0.32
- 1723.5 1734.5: 0.17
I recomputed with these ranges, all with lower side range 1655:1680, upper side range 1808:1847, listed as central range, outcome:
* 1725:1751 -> 0.033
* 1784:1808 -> 0.021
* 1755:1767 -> 0.022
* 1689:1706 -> -0.006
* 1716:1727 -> 0.026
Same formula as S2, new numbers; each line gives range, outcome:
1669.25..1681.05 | 1.061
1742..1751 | 1.056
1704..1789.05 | 1.053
